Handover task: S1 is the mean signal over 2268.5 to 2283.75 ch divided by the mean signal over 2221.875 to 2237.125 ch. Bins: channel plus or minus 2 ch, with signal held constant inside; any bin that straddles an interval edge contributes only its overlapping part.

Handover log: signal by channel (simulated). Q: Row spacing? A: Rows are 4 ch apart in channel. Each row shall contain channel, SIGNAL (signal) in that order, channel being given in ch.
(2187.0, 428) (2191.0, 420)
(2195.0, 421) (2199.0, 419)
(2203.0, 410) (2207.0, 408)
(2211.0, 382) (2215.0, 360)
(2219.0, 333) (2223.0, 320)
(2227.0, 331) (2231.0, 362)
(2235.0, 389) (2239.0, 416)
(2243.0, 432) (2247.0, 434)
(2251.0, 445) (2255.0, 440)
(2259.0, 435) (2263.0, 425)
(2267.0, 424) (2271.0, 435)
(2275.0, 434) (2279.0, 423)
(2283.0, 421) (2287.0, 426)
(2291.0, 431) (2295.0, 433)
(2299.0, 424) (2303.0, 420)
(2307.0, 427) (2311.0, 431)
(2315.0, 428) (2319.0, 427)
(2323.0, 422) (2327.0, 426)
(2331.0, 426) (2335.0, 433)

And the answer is 1.22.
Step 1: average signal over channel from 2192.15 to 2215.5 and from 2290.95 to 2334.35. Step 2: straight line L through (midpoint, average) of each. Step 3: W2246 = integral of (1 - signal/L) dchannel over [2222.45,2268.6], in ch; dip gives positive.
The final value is 0.6 ch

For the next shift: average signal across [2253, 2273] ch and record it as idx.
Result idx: 432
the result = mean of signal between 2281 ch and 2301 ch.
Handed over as 427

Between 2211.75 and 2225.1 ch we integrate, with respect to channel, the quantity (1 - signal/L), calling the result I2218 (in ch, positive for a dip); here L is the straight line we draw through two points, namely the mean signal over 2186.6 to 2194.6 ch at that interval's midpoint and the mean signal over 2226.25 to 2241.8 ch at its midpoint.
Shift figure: 1.83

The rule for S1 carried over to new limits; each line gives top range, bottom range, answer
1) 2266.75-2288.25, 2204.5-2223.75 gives 1.17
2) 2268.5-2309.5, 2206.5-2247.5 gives 1.14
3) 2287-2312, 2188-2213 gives 1.04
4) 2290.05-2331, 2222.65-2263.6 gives 1.05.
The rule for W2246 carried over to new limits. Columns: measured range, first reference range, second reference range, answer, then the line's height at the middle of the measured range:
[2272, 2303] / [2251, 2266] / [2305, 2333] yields 0.2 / 431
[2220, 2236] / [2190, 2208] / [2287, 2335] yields 2.7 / 419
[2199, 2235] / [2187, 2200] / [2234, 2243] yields 4.2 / 416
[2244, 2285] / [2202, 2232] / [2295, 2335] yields -4.1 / 393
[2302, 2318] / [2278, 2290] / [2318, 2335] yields -0.1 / 425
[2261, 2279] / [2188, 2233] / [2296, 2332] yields -1.0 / 406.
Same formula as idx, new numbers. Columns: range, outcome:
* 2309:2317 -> 430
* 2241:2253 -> 437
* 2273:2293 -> 427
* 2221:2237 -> 350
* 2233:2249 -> 418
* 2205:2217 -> 383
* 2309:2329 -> 427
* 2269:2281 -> 431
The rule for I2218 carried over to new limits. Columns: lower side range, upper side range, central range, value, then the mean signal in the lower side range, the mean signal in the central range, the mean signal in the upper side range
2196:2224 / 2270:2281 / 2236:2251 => -0.8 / 380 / 427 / 430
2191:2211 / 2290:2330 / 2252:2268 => -0.5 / 412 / 432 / 427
